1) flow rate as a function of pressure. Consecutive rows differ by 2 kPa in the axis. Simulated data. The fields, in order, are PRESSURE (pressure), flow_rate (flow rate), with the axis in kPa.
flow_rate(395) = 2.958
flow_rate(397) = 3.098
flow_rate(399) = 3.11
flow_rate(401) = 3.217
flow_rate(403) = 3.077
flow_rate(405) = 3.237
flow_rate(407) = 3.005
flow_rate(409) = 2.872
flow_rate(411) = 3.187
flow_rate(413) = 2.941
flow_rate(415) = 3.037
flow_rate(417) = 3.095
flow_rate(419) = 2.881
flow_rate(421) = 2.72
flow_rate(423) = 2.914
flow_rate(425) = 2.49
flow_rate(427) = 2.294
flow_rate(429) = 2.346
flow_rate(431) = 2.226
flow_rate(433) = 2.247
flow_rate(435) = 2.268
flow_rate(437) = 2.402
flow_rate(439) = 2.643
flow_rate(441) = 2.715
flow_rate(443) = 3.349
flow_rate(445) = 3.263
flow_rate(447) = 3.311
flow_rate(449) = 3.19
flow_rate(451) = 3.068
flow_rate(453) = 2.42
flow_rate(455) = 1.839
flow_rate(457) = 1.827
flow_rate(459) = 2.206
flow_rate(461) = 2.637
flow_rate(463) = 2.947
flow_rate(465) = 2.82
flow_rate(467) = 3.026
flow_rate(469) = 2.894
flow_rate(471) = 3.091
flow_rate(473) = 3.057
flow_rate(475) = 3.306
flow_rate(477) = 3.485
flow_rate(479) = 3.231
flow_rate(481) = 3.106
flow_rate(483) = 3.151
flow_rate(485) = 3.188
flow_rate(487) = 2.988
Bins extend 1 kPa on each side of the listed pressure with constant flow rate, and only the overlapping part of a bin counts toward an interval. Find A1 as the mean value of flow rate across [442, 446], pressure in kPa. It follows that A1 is 3.31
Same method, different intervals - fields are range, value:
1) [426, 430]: 2.32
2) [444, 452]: 3.21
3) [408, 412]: 3.03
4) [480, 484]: 3.13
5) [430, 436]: 2.25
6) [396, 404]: 3.13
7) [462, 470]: 2.92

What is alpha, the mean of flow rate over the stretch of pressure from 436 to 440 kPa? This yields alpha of 2.52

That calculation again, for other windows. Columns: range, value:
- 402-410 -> 3.05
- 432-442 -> 2.45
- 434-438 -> 2.33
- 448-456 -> 2.63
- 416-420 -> 2.99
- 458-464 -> 2.6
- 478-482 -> 3.17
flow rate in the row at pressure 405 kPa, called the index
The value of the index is 3.237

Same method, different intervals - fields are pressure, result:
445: 3.263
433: 2.247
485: 3.188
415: 3.037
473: 3.057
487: 2.988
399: 3.11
